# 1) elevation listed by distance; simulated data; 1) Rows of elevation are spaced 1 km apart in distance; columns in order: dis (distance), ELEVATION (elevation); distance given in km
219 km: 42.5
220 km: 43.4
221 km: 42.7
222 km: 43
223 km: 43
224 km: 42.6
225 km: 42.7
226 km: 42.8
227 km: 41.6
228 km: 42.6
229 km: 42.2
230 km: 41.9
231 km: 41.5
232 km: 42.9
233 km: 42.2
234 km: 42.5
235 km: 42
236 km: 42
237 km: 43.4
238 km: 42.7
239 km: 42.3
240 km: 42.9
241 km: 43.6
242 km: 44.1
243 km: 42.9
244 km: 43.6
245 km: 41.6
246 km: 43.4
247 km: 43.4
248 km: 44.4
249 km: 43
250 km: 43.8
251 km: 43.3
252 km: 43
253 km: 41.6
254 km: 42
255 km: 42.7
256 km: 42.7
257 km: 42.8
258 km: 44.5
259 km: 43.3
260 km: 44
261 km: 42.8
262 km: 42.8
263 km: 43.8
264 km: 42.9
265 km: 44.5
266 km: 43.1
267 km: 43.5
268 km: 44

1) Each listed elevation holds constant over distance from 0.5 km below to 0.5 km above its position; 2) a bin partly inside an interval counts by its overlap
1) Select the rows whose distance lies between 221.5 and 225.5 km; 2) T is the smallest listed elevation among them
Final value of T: 42.6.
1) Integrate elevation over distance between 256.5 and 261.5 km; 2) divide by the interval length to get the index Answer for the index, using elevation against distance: 43.5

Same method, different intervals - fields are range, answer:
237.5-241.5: 42.9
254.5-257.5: 42.7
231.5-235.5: 42.4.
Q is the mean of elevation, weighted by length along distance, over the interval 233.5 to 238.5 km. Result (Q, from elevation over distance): 42.5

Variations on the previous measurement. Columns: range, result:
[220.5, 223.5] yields 42.9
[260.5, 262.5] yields 42.8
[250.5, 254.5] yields 42.5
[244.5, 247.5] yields 42.8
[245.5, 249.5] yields 43.6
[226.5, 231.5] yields 42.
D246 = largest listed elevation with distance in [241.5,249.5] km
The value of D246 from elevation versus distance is 44.4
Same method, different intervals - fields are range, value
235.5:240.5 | 43.4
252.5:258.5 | 44.5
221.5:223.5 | 43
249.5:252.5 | 43.8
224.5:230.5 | 42.8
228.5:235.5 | 42.9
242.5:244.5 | 43.6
